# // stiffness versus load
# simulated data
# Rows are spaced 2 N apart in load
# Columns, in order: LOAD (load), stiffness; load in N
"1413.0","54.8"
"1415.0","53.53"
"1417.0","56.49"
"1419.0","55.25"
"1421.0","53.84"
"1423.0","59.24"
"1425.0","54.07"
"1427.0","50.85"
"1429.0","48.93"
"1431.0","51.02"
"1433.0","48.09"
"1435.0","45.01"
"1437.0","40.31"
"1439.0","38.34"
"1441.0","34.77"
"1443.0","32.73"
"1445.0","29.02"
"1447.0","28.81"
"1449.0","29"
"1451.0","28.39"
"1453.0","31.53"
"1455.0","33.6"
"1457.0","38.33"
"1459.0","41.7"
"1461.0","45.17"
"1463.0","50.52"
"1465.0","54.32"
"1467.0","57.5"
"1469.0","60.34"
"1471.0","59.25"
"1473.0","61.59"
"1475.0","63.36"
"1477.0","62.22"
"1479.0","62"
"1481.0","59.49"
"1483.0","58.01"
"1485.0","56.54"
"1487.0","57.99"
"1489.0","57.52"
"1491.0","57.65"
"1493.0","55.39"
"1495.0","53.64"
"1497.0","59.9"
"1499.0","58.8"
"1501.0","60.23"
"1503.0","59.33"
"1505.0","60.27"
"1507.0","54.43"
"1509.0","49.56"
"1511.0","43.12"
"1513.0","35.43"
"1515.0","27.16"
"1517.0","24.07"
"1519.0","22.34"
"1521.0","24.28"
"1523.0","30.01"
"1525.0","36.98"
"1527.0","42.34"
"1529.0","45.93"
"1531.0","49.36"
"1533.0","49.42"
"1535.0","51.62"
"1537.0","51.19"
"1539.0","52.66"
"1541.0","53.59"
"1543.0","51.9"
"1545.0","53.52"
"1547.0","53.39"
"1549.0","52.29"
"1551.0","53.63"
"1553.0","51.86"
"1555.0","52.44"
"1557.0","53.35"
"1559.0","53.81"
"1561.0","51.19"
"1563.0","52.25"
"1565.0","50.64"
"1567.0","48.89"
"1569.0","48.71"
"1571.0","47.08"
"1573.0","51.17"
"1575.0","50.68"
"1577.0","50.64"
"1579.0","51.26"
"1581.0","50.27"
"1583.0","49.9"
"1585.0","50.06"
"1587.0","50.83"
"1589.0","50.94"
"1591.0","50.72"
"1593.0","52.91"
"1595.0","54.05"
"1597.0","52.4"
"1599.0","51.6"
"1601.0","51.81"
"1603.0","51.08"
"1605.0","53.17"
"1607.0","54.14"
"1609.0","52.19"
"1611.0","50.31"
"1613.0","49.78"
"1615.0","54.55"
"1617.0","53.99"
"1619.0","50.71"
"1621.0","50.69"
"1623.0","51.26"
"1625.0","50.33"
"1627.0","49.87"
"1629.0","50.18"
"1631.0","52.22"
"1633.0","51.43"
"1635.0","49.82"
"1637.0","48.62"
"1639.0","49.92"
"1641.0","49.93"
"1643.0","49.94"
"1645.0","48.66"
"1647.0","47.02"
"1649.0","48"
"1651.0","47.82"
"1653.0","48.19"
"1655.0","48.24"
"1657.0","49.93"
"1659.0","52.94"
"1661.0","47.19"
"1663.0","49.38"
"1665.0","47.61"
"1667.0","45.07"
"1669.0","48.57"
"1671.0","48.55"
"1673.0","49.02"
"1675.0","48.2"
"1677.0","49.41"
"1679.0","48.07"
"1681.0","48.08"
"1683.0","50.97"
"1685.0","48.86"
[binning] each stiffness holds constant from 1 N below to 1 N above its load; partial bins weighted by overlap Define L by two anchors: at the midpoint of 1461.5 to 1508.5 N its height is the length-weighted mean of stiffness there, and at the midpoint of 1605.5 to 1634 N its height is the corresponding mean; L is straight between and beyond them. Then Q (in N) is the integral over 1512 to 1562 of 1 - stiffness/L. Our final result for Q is 9.4 N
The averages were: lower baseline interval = 58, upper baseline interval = 51.6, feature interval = 45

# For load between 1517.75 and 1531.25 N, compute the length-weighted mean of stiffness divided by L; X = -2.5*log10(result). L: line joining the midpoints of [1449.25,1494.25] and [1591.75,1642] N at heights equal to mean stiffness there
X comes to 0.43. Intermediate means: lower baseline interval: 52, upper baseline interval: 51.5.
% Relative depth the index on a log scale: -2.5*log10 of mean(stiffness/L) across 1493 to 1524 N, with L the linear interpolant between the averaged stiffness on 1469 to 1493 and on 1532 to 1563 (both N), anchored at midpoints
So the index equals 0.26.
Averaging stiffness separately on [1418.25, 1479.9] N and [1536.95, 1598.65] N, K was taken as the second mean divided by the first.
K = 1.1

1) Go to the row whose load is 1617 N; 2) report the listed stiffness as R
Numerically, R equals 53.99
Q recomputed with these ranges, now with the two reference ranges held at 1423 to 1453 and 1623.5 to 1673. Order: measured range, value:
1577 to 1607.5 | -3.1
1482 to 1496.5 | -4.9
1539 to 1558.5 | -3.4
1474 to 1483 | -4.1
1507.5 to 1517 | 1.2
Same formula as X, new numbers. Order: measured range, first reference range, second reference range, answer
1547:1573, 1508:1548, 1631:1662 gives -0.163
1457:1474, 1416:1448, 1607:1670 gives -0.148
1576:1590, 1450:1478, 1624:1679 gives -0.032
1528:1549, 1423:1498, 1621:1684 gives -0.052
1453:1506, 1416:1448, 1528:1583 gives -0.157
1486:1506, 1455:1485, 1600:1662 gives -0.081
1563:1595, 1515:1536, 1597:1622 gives -0.088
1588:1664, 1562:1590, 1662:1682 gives -0.033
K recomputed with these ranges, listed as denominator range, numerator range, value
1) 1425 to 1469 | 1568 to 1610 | 1.23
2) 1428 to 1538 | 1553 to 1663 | 1.09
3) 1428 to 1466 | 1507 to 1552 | 1.11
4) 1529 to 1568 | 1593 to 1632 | 1.00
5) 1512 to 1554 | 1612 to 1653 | 1.15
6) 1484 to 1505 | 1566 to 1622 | 0.89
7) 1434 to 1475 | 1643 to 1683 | 1.14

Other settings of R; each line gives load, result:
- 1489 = 57.52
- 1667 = 45.07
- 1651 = 47.82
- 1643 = 49.94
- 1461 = 45.17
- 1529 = 45.93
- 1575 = 50.68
